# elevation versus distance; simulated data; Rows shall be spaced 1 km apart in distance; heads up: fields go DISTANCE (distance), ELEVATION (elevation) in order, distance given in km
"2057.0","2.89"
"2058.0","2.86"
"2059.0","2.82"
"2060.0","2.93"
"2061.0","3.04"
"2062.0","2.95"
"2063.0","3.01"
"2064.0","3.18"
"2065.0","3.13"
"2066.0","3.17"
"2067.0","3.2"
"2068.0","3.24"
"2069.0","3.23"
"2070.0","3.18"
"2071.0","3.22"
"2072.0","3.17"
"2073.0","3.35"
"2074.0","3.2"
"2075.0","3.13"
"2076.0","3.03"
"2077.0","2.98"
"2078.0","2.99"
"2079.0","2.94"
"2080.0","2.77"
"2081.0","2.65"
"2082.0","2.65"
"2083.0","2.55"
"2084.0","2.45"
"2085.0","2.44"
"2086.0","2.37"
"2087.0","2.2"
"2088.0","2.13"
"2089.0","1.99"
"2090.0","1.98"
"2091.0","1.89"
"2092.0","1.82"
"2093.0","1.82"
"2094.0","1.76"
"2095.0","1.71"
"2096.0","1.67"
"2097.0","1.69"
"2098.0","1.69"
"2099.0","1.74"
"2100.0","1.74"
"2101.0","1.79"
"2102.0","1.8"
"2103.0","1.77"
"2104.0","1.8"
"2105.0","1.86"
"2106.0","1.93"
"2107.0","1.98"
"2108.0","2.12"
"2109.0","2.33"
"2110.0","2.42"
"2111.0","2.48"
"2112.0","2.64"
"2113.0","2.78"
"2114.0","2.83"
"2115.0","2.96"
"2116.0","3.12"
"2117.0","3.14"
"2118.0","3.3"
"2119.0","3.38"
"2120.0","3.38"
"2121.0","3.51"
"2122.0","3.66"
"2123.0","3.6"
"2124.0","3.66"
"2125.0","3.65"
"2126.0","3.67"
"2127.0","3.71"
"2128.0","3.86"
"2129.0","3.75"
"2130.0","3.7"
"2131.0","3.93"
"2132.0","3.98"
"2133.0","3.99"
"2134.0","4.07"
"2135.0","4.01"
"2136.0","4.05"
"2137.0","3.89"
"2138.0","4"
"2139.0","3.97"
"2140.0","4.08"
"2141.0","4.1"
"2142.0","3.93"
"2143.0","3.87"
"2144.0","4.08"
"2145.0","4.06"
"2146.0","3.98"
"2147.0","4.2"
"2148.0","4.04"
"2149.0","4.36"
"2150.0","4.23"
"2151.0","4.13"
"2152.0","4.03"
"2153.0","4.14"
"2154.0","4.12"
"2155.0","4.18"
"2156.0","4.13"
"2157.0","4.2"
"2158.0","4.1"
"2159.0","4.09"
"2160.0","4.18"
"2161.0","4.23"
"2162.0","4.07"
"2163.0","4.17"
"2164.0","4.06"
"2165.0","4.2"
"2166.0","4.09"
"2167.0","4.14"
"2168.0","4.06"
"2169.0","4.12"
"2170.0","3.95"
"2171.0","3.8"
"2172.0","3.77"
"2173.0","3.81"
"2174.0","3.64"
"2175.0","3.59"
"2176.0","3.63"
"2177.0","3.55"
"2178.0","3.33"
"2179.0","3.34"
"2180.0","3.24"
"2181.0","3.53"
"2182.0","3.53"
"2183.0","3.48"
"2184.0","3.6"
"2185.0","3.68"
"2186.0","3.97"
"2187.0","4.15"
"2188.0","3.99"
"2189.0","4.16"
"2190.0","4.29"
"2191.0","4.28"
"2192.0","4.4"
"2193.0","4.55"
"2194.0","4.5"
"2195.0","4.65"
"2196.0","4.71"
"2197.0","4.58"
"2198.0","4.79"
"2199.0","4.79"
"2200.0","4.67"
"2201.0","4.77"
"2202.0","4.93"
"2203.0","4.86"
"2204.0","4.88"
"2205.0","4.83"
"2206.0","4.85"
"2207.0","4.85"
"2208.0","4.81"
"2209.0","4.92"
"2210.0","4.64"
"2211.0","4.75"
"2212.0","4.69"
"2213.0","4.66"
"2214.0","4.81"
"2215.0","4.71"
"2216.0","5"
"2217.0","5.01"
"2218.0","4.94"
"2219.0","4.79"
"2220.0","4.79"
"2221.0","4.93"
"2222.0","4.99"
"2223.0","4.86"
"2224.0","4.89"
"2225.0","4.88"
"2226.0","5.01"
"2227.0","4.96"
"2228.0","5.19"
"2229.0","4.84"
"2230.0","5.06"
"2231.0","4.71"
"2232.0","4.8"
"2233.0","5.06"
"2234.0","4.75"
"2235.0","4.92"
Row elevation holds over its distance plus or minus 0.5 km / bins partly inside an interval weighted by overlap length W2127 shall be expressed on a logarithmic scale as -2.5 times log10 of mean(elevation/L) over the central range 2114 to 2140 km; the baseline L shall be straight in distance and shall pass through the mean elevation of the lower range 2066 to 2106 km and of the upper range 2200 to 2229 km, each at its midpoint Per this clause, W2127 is -0.15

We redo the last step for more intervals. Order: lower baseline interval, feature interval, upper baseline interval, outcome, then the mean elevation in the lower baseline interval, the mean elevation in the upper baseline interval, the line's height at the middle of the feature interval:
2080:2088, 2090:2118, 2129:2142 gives 0.40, 2.47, 3.97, 3.05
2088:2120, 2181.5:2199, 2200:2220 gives 0.03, 2.21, 4.82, 4.33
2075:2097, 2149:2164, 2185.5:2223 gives -0.12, 2.33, 4.68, 3.73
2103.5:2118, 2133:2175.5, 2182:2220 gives -0.17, 2.49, 4.56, 3.48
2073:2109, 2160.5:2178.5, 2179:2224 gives -0.02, 2.22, 4.51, 3.85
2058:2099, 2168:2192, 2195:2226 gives 0.14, 2.62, 4.82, 4.31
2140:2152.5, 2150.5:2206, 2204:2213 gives 0.08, 4.08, 4.79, 4.45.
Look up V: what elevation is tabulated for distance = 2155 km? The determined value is 4.18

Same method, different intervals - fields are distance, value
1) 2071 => 3.22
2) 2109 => 2.33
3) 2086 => 2.37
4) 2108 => 2.12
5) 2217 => 5.01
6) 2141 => 4.1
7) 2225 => 4.88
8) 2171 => 3.8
